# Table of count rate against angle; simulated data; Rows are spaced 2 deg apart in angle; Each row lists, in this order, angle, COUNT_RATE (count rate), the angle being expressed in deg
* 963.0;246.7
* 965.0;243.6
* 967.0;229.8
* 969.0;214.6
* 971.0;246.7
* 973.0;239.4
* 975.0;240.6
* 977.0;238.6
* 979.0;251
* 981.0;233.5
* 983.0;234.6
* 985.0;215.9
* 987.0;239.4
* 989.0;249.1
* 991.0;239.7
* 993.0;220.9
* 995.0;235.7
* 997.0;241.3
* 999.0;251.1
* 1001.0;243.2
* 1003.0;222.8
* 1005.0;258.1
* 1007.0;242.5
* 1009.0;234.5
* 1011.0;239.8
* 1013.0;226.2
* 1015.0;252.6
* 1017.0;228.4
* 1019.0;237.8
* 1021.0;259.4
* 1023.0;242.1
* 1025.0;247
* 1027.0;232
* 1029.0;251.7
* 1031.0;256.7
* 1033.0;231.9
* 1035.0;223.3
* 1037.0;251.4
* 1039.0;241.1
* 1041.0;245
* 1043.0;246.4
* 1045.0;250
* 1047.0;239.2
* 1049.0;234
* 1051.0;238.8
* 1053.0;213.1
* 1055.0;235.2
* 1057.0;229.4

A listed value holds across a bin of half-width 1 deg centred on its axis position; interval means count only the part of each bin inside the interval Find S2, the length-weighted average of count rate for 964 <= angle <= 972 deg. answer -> 234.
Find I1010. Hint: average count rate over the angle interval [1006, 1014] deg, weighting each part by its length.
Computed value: 236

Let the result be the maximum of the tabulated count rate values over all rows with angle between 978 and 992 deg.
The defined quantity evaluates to 251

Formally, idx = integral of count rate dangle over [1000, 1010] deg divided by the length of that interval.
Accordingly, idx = 240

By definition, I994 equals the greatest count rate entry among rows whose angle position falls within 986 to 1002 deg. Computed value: 251.1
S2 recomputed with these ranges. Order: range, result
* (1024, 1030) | 244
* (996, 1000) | 246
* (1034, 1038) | 237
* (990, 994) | 230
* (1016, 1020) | 233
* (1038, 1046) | 246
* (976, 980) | 245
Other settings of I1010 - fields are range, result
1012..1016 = 239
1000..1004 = 233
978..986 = 234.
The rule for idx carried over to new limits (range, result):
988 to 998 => 237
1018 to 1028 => 244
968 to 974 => 234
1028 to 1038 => 243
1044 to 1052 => 240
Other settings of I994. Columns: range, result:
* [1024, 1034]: 256.7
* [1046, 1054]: 239.2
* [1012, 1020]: 252.6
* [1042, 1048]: 250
